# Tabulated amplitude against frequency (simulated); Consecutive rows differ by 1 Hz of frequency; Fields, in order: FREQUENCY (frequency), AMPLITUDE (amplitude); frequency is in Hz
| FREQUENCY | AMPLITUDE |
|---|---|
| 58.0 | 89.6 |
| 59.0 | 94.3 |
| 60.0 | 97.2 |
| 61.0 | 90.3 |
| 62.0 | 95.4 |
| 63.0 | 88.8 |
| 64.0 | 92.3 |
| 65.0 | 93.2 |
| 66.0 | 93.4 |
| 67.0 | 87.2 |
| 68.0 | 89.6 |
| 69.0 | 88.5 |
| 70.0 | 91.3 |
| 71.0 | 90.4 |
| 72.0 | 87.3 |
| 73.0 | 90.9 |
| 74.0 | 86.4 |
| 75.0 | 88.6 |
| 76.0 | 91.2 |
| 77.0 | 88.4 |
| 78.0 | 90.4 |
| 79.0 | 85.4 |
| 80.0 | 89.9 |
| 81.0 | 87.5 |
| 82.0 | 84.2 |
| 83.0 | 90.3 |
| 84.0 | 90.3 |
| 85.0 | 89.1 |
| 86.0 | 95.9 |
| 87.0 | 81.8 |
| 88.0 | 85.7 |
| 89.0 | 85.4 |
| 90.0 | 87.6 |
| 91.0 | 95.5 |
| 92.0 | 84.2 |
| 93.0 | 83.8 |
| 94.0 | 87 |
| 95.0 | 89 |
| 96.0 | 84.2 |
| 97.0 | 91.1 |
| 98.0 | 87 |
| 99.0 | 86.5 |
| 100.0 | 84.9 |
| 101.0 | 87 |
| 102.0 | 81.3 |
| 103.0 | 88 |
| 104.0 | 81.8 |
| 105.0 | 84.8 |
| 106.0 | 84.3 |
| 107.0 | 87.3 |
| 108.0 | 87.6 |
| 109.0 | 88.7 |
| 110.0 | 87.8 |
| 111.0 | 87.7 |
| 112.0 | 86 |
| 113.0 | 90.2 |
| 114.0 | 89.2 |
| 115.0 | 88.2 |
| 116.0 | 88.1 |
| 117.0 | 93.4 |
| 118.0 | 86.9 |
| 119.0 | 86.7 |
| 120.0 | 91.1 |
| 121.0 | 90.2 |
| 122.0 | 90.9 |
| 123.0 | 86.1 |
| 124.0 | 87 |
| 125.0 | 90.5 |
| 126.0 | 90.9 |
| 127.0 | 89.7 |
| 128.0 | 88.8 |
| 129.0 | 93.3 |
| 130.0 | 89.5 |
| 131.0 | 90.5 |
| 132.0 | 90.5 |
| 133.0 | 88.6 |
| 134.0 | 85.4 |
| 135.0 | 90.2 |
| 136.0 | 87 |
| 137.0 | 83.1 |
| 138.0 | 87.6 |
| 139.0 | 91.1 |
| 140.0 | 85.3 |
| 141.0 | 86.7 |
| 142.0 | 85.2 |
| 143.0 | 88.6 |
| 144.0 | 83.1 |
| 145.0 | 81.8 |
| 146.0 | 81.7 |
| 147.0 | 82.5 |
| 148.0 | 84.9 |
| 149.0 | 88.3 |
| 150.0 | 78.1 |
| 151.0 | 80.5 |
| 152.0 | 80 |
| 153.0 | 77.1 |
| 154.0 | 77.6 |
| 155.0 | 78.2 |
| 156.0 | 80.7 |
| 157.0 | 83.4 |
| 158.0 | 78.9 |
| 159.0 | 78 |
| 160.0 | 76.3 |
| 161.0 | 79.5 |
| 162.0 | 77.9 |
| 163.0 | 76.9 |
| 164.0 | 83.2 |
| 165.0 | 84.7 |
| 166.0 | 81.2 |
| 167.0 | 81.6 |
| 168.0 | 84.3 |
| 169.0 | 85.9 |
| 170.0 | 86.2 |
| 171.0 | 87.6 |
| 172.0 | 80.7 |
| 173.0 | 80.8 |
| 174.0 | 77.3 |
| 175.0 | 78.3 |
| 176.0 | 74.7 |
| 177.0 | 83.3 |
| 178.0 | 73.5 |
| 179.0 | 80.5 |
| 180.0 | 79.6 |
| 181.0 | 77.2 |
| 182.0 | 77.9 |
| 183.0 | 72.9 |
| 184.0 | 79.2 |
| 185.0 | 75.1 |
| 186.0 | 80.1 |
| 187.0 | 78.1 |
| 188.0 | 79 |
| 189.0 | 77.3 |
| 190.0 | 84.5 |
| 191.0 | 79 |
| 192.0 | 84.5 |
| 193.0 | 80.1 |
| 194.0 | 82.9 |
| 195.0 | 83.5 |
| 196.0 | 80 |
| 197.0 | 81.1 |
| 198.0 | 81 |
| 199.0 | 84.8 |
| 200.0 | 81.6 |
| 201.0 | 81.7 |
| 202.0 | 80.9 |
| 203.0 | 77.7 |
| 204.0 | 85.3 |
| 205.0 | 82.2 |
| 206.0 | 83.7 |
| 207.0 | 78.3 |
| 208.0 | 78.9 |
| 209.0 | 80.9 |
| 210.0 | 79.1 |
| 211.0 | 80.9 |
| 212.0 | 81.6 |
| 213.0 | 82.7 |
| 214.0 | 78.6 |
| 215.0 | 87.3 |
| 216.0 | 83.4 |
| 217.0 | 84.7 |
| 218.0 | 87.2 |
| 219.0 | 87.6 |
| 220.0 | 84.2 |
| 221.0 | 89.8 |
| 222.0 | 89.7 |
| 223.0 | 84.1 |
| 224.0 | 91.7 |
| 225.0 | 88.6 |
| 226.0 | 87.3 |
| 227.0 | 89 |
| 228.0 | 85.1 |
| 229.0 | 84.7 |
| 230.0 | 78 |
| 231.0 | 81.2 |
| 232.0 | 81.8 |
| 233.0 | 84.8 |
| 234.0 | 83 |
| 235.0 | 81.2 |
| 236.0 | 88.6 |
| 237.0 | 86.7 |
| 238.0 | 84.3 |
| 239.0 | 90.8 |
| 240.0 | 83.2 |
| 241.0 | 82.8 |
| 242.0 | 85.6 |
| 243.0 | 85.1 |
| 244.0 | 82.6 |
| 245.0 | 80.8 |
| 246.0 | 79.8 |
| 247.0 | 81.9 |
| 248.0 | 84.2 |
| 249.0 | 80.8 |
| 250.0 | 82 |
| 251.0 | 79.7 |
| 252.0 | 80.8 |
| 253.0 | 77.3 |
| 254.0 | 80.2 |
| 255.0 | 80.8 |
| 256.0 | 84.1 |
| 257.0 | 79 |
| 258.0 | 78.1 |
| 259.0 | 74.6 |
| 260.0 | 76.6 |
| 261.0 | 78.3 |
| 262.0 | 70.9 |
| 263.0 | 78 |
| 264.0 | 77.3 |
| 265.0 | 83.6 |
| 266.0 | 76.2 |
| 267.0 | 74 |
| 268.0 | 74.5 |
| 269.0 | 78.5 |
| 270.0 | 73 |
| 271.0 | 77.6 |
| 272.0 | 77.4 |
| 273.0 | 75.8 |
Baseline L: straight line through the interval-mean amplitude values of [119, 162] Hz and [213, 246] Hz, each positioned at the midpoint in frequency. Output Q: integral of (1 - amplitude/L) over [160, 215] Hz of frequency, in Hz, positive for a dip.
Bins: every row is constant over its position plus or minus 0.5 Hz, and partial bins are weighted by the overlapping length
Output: 2.9 Hz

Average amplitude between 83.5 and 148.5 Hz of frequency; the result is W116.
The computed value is 87.5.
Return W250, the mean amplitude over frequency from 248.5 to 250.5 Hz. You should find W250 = 81.4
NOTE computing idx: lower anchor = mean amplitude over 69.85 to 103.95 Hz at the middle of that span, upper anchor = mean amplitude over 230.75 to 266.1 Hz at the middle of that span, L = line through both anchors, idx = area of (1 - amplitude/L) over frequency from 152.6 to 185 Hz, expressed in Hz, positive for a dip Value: 1.81 Hz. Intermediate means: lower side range 87.8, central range 79.8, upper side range 81.4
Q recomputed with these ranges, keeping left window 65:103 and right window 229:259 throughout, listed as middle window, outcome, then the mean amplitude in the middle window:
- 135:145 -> 0.0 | 86.4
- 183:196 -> 0.7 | 80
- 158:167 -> 0.6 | 79.8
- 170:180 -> 0.6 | 80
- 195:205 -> 0.3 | 81.7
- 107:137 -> -0.7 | 88.9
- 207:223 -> -0.1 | 83.6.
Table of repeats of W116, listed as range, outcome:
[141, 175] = 81.6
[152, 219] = 80.7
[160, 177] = 81.2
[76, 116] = 87.4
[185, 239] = 83.1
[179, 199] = 79.8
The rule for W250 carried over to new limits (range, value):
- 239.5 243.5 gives 84.2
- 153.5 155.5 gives 77.9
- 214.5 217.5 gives 85.1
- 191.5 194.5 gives 82.5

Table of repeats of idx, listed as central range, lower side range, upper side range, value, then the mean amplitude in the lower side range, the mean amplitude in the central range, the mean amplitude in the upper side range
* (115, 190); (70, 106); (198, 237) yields 2.0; 87.5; 83.4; 83.7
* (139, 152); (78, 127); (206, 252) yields 0.4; 87.7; 84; 83.8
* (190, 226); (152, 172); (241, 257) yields -0.8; 81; 83.2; 81.7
